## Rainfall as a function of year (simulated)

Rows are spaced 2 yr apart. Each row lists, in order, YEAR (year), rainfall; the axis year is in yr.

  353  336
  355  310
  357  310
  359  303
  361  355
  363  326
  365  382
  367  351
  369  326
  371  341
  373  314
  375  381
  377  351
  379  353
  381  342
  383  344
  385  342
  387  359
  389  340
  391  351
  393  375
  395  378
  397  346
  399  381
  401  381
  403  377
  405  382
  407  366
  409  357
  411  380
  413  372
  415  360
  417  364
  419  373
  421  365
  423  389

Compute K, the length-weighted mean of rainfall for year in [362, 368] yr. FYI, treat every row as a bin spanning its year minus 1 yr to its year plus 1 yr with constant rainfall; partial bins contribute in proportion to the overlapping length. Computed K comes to 353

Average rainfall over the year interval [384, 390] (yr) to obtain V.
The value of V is 347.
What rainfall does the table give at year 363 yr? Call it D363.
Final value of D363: 326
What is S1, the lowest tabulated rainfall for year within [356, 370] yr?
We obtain 303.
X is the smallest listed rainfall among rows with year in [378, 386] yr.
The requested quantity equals 342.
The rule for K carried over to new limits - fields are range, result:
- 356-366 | 335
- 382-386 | 343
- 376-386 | 346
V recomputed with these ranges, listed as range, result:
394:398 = 362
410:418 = 369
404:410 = 368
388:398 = 358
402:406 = 380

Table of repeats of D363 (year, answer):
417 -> 364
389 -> 340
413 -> 372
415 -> 360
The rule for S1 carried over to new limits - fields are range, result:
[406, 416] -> 357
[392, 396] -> 375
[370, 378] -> 314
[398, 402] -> 381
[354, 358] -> 310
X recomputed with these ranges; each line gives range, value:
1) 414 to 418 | 360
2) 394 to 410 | 346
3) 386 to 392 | 340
